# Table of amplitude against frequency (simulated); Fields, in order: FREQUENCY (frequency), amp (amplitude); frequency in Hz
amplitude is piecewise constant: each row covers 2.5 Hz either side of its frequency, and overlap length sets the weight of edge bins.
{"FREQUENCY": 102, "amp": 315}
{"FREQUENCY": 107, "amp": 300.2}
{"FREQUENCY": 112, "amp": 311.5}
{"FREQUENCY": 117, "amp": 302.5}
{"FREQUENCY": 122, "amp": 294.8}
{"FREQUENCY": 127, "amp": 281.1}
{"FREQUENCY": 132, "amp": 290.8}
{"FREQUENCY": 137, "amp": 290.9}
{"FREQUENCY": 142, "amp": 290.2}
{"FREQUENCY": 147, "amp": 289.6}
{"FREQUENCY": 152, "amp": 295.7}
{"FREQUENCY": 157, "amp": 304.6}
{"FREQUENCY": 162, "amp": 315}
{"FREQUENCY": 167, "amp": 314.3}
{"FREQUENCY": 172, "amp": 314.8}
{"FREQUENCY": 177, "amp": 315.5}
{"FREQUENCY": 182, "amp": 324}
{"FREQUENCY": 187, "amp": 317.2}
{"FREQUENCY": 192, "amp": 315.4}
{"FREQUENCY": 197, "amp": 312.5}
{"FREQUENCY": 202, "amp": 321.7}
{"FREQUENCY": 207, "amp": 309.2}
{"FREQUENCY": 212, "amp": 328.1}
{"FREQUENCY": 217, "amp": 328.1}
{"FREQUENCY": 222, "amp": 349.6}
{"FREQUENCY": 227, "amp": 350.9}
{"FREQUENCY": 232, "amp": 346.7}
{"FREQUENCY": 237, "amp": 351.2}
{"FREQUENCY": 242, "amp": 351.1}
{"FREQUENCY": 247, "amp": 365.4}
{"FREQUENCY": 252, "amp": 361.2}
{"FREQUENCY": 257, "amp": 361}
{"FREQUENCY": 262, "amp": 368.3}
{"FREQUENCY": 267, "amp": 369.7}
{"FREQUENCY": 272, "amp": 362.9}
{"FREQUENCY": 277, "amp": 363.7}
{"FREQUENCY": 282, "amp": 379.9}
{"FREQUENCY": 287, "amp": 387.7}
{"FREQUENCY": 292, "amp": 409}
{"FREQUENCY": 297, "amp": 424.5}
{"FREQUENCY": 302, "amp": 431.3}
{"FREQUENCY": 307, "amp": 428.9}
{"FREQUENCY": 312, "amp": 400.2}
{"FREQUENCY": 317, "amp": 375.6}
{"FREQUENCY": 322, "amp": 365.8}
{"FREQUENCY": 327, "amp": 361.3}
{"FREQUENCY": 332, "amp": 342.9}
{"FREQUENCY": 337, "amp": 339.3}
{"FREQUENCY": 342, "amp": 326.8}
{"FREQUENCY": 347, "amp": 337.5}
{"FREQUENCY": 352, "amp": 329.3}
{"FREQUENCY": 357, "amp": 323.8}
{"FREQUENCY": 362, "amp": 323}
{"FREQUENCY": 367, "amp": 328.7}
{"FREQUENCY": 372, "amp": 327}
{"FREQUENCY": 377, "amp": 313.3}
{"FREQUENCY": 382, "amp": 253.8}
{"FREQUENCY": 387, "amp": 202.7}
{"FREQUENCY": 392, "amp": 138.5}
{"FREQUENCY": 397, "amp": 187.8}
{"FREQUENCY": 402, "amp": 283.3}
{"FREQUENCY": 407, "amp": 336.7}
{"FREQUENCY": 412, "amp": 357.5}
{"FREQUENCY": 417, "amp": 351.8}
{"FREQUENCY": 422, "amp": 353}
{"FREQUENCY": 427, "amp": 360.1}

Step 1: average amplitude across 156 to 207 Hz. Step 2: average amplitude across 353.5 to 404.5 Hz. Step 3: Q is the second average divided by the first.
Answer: 0.9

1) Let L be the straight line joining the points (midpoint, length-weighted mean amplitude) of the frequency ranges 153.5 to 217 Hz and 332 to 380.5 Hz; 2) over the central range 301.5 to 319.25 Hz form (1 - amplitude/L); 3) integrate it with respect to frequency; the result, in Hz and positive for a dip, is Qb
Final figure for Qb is -4.5 Hz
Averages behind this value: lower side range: 316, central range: 407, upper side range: 327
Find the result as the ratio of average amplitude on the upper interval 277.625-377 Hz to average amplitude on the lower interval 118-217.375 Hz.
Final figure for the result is 1.19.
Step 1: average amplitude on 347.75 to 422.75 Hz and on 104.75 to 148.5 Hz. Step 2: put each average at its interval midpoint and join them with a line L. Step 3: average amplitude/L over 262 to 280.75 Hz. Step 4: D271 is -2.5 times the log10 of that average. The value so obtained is -0.240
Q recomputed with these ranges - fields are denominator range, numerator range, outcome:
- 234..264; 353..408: 0.76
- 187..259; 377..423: 0.81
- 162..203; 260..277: 1.16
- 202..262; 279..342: 1.11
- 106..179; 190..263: 1.13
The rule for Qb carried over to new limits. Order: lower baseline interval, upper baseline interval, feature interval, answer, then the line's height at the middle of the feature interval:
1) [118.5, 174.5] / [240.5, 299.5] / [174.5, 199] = 0.5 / 324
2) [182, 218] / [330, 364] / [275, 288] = -2.0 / 326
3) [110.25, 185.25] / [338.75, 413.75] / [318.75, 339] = -4.1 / 293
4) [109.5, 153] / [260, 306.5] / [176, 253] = 2.9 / 347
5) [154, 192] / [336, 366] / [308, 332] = -3.6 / 327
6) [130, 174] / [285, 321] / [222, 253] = 0.6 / 361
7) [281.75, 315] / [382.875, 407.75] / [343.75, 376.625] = -4.2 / 291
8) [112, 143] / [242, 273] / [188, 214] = 1.2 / 333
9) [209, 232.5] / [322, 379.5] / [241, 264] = -1.6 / 338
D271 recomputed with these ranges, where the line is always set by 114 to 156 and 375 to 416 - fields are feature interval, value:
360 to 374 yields -0.225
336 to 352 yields -0.237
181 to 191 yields -0.117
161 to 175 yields -0.093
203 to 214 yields -0.125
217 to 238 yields -0.226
